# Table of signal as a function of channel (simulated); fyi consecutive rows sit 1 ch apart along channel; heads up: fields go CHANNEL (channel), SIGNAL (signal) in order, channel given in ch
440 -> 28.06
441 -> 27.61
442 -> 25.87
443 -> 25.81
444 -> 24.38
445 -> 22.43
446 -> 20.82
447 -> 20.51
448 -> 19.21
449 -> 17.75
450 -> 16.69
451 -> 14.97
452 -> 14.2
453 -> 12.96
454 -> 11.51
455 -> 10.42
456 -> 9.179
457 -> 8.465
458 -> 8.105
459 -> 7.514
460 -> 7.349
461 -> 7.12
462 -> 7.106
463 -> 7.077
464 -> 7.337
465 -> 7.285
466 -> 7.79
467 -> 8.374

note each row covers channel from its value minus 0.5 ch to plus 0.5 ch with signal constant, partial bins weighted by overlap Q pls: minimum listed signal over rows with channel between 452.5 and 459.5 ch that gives 7.514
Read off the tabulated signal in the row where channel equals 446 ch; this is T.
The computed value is 20.82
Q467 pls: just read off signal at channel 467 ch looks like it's 8.374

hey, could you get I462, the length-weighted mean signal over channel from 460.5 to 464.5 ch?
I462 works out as 7.16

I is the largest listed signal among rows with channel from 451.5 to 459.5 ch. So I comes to 14.2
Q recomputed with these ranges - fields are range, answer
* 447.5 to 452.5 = 14.2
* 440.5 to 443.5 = 25.81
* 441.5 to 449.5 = 17.75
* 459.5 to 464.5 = 7.077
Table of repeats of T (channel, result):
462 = 7.106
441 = 27.61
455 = 10.42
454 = 11.51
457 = 8.465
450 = 16.69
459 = 7.514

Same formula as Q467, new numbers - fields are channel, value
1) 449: 17.75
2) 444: 24.38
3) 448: 19.21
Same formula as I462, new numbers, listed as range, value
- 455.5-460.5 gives 8.12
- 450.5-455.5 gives 12.8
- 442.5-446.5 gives 23.4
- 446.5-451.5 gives 17.8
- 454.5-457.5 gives 9.35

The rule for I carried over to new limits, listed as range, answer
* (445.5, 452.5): 20.82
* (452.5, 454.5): 12.96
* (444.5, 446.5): 22.43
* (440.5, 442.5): 27.61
